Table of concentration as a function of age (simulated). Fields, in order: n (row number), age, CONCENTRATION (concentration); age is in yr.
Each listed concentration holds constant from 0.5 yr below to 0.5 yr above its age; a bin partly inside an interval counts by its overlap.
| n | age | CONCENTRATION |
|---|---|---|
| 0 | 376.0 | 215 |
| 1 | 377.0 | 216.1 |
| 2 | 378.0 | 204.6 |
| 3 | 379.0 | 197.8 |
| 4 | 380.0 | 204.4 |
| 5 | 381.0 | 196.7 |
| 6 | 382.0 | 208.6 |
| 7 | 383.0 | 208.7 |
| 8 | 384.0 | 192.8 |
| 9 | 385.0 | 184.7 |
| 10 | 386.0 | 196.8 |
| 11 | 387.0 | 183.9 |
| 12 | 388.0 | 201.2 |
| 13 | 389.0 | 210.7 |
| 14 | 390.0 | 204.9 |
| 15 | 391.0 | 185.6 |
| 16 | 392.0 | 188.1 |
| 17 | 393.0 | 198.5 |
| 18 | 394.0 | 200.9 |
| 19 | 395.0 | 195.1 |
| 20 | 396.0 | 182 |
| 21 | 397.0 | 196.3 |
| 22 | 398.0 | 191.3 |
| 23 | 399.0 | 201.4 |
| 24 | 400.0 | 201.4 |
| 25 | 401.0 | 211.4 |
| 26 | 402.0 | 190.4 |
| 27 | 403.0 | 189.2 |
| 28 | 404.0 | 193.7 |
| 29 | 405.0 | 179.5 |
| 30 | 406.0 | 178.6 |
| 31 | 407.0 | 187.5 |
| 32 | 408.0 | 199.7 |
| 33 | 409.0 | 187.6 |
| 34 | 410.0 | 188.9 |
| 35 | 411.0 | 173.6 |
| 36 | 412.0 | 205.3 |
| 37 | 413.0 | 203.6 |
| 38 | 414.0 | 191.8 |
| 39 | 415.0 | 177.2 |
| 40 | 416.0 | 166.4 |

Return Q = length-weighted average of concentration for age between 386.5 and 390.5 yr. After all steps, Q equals 200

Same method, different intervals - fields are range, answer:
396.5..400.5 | 198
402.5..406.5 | 185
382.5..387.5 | 193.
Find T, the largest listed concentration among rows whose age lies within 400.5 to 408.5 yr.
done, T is 211.4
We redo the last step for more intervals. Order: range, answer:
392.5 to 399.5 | 201.4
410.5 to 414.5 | 205.3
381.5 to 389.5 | 210.7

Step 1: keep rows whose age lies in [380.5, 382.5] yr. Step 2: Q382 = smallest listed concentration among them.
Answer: 196.7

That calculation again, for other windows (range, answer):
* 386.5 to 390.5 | 183.9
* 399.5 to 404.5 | 189.2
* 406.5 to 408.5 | 187.5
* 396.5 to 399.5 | 191.3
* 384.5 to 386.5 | 184.7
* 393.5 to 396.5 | 182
